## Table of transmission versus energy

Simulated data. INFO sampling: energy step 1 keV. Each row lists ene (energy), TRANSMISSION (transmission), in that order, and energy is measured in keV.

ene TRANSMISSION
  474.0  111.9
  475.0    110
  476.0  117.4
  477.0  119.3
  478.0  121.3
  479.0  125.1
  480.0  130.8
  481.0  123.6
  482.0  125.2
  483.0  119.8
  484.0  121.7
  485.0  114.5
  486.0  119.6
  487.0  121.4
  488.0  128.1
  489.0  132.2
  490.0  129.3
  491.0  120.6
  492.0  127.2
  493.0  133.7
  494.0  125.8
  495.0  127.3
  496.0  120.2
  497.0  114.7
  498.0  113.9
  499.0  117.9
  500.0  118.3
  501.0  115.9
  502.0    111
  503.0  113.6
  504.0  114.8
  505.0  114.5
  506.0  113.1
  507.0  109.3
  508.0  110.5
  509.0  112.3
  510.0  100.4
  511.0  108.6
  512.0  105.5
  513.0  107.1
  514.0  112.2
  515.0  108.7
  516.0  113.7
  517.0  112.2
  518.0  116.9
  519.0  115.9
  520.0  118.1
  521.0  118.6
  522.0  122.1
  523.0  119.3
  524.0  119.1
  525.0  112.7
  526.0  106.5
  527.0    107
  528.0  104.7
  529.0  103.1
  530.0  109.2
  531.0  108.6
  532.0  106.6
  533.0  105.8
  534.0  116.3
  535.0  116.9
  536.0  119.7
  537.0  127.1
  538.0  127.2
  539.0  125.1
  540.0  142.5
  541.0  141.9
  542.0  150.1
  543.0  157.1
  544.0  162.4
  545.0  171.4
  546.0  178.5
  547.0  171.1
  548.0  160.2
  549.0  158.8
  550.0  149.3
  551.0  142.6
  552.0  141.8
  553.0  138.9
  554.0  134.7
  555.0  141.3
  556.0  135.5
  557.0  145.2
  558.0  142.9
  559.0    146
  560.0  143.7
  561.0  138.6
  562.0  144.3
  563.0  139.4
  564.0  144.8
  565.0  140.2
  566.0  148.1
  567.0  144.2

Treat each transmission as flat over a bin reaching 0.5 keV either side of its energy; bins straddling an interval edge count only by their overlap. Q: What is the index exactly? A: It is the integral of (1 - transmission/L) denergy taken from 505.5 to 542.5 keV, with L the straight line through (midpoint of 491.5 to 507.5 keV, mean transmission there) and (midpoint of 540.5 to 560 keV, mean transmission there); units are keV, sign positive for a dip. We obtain 5.1 keV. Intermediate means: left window 118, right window 151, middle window 116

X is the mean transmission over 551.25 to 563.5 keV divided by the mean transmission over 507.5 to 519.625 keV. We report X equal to 1.28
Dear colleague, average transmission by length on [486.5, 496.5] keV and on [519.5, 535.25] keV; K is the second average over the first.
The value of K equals 0.89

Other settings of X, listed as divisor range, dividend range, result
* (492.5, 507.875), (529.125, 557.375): 1.18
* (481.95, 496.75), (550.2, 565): 1.14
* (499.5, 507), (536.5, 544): 1.23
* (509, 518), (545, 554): 1.42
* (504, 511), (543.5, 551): 1.48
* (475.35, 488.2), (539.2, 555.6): 1.25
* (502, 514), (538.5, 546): 1.38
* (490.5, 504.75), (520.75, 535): 0.93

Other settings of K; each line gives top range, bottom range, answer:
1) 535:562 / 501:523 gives 1.29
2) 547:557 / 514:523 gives 1.26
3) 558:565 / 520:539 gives 1.25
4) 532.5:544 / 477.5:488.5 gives 1.07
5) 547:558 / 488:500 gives 1.18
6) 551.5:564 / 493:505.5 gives 1.20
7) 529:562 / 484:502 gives 1.14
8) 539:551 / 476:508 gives 1.30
